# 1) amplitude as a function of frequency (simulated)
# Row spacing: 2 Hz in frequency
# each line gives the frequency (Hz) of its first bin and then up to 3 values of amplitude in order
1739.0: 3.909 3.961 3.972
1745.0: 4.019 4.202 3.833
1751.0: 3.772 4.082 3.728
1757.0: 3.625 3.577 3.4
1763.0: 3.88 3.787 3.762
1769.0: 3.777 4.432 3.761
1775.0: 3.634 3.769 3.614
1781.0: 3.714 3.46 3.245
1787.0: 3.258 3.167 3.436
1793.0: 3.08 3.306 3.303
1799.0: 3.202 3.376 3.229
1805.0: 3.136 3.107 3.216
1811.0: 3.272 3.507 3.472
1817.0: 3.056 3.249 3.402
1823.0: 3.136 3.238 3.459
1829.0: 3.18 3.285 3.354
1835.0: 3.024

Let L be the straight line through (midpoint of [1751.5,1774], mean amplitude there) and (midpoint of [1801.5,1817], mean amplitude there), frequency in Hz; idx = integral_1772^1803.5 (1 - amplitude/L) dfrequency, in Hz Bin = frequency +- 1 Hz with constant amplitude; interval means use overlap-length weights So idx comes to 0.92 Hz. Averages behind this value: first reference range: 3.8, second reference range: 3.27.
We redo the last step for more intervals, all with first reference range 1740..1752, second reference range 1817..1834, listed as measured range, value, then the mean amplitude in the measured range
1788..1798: 0.8 Hz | 3.26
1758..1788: 0.5 Hz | 3.67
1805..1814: 0.4 Hz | 3.26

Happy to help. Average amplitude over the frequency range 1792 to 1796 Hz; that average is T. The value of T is 3.19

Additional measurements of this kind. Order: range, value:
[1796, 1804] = 3.28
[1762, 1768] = 3.81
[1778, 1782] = 3.66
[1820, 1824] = 3.27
